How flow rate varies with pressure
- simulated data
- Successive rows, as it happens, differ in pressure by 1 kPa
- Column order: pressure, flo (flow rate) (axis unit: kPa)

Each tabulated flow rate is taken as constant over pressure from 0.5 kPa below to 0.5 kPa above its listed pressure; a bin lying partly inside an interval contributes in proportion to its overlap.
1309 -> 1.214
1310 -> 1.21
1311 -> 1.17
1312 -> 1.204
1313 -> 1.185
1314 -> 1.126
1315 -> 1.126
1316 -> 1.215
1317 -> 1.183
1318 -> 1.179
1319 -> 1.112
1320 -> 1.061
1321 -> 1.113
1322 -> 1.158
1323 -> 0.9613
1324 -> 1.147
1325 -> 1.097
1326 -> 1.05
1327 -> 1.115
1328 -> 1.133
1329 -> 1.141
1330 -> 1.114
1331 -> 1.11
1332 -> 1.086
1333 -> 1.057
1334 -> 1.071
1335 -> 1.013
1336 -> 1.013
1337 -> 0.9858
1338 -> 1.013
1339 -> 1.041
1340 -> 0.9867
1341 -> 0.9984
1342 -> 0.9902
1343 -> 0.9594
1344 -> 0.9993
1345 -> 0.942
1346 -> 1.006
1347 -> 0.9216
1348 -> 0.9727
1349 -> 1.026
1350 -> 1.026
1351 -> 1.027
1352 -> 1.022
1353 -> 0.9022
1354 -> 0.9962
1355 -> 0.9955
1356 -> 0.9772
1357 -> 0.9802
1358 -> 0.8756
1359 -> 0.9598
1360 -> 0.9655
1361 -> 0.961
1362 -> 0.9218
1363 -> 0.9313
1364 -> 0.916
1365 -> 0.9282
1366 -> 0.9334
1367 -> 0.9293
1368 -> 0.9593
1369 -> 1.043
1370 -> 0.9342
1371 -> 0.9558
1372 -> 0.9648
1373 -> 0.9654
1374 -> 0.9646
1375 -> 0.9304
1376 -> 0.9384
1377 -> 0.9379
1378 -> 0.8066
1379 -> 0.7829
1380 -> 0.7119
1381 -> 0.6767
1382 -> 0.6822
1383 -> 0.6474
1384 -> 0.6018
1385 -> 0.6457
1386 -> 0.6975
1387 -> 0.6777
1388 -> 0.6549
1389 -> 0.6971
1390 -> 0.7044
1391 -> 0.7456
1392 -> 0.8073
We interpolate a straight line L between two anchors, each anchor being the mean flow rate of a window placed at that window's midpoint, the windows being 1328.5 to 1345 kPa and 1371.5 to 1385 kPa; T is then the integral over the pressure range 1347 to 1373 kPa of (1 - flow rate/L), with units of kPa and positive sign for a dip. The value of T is -1.6 kPa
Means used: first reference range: 1.03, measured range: 0.963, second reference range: 0.81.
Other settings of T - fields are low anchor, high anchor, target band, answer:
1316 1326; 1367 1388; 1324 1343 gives -0.1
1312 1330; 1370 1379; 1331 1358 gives 1.0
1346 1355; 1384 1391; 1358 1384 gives -2.2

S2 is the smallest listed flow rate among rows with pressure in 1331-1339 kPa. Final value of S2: 0.9858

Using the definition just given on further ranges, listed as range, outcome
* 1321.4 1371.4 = 0.8756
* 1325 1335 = 1.013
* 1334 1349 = 0.9216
